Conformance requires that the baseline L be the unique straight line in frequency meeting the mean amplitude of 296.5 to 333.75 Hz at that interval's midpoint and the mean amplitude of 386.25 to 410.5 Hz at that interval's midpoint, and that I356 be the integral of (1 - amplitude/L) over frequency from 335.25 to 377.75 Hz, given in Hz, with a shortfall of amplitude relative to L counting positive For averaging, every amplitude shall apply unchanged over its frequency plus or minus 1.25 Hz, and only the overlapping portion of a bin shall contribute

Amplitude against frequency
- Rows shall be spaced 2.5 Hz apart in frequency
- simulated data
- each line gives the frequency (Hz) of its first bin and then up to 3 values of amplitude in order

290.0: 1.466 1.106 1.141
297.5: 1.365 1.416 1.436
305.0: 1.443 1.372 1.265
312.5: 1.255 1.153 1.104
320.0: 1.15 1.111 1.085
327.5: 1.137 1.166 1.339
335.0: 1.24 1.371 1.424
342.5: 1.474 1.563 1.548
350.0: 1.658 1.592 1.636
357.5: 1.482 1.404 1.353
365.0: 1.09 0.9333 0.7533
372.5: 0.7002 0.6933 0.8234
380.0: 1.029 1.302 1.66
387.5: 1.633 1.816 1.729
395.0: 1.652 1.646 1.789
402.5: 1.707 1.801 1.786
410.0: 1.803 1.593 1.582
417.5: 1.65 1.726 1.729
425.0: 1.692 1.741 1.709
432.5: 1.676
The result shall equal 5.8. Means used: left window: 1.25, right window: 1.73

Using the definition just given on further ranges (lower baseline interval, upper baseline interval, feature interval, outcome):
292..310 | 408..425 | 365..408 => 6.4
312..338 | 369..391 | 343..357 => -5.0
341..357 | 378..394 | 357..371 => 3.5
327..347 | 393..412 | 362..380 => 7.6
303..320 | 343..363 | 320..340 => 2.4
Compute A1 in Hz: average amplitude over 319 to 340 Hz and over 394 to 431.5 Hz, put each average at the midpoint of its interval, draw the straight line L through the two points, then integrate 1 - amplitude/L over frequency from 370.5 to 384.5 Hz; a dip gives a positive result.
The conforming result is 5.2 Hz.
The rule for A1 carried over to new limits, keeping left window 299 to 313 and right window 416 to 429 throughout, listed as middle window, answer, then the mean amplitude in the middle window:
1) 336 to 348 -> 0.1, 1.47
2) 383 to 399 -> -0.6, 1.67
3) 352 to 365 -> 0.6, 1.45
